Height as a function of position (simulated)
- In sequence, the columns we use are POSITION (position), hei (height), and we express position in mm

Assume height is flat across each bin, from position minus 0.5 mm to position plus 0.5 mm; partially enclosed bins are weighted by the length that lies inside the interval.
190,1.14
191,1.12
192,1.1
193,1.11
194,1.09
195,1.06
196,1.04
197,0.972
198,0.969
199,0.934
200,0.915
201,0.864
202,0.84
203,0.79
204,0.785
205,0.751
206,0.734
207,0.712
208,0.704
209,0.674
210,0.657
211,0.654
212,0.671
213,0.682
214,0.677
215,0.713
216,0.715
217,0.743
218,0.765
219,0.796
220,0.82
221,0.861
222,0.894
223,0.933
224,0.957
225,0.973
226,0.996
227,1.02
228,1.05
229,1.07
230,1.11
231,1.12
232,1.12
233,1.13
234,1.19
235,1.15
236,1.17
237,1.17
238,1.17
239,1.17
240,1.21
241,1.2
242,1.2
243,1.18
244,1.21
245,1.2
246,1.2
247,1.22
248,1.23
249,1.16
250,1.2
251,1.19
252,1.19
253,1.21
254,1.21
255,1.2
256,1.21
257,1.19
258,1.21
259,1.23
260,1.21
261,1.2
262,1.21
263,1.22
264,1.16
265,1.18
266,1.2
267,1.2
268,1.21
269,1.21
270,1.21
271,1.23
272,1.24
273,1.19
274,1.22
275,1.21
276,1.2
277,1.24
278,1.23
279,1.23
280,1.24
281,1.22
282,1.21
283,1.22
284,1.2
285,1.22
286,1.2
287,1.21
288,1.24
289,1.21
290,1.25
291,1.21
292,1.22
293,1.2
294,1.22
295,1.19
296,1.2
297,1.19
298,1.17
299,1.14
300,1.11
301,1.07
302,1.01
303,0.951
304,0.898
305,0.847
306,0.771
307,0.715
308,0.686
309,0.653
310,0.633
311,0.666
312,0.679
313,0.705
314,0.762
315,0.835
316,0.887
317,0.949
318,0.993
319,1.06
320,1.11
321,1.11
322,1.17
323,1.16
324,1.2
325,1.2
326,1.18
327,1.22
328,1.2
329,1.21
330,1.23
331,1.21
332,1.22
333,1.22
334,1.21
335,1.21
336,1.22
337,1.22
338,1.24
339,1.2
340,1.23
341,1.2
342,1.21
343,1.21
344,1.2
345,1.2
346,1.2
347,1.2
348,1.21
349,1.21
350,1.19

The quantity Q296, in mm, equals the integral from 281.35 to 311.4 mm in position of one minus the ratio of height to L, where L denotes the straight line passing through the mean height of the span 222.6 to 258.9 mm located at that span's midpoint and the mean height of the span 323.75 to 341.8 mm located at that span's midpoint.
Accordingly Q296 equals 3.2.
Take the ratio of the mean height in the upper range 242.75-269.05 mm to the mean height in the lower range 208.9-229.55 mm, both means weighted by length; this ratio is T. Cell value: 1.45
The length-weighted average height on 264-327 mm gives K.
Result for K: 1.09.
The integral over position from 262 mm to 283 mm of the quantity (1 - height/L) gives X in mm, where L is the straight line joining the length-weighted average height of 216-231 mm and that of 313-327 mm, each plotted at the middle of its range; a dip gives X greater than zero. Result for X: -4.9 mm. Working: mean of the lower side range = 0.927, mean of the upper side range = 1.04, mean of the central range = 1.21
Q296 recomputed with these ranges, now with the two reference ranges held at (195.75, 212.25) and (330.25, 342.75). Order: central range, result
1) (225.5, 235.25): -2.3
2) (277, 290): -2.1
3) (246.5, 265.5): -4.7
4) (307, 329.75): 3.9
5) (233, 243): -3.0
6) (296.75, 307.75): 1.3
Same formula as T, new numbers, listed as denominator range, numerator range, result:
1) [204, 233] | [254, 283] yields 1.43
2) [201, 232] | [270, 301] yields 1.45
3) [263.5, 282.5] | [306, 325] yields 0.74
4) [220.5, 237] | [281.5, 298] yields 1.15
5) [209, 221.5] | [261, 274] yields 1.66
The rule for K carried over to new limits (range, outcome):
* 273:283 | 1.22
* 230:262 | 1.19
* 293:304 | 1.12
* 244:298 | 1.21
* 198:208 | 0.816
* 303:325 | 0.889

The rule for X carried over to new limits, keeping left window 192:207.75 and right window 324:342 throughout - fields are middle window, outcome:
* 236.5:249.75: -2.47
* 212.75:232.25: 1.23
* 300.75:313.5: 4.05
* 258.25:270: -1.66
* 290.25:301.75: -0.46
